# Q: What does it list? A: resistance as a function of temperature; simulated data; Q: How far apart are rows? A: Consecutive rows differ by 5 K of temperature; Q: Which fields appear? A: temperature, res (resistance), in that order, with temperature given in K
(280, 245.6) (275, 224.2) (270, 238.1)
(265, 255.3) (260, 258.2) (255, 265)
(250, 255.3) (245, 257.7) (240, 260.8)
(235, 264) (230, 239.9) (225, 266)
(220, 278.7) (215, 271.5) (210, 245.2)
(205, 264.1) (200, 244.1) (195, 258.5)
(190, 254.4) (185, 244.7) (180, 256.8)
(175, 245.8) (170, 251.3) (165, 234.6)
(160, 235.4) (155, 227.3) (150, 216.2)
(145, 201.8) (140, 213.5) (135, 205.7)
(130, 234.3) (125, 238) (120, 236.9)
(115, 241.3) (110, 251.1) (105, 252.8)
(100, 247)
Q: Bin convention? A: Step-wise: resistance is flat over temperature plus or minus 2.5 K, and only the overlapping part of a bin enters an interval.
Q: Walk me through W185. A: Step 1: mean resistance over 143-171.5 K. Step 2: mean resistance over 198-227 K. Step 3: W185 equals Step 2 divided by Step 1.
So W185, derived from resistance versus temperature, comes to 1.15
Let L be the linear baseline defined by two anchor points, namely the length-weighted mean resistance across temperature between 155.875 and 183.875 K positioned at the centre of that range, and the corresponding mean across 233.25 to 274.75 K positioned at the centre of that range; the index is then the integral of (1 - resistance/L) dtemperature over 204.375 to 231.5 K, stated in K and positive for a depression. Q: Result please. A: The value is -1.2 K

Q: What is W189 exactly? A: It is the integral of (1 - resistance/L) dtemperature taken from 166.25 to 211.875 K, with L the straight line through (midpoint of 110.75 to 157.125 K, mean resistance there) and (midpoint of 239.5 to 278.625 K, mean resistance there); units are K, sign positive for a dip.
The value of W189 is -2.9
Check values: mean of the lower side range 225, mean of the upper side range 251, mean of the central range 251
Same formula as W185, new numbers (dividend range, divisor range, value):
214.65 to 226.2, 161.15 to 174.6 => 1.12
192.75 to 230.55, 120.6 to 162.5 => 1.17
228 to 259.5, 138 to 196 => 1.09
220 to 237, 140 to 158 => 1.21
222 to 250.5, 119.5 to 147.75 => 1.17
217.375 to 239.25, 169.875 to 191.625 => 1.05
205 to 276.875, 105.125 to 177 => 1.11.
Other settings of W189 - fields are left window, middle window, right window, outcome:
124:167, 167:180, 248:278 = -1.2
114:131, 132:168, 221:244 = 3.4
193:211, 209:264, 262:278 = -3.1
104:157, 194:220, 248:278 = -2.0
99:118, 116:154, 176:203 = 4.1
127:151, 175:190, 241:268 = -1.3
